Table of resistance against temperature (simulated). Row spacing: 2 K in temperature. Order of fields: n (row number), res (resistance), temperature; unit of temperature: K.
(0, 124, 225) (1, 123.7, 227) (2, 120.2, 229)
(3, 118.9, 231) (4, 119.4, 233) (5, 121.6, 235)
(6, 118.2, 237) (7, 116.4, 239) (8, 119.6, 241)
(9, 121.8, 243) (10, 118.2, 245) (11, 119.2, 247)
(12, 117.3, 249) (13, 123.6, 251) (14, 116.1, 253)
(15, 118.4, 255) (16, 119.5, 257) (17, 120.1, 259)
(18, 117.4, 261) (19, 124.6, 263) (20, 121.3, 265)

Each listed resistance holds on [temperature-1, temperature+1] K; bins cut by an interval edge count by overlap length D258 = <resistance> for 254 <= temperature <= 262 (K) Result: 119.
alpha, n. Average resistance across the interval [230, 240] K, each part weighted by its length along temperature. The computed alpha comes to 119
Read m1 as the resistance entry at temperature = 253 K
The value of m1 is 116.1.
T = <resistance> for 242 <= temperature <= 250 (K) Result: 119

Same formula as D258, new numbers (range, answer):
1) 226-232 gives 121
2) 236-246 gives 119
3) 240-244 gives 121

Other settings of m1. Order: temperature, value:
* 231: 118.9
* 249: 117.3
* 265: 121.3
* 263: 124.6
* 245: 118.2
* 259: 120.1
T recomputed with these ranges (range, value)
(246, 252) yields 120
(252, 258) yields 118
